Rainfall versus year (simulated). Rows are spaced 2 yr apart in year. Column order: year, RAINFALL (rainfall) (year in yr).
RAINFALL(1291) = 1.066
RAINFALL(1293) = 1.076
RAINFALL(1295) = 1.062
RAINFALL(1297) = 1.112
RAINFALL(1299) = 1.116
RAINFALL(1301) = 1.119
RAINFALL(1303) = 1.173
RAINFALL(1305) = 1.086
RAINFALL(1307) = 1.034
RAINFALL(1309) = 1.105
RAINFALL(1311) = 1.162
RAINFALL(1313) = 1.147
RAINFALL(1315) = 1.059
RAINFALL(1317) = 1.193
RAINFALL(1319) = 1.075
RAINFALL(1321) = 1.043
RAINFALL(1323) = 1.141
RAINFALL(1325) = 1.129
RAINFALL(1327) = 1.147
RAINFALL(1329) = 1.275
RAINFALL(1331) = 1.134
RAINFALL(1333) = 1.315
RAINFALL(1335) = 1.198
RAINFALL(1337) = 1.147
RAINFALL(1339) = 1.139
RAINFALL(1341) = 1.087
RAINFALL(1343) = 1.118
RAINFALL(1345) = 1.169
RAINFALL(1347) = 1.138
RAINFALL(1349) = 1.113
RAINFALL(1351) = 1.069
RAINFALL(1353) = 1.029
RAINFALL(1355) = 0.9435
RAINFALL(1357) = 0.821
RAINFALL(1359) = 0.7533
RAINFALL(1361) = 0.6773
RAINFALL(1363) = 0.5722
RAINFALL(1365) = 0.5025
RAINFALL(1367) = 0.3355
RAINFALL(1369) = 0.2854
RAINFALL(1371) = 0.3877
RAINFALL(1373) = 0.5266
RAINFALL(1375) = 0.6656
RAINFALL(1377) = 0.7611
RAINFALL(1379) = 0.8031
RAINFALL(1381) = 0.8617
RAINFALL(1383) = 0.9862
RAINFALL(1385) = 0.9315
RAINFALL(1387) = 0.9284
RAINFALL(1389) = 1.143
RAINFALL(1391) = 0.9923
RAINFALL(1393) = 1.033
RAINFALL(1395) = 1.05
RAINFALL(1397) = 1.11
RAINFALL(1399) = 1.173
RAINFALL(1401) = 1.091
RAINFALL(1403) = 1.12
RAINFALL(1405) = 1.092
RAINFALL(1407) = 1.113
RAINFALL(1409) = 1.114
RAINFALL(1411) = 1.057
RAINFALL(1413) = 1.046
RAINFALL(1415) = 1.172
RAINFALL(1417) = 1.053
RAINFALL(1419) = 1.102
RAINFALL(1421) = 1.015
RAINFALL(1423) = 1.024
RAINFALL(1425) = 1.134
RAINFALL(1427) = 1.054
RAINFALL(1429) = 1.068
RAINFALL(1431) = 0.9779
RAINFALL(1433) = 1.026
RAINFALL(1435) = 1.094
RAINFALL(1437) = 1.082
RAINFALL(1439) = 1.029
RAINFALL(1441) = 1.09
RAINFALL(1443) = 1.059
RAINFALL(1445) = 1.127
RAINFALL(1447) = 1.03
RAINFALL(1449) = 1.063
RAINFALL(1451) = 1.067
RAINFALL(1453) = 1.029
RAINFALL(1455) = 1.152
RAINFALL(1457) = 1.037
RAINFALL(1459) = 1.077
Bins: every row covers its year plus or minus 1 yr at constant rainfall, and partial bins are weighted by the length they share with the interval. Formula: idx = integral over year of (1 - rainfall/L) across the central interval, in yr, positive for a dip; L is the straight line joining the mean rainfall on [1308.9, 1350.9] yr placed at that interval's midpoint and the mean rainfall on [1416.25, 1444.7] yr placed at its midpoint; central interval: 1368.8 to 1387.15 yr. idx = 6.3 yr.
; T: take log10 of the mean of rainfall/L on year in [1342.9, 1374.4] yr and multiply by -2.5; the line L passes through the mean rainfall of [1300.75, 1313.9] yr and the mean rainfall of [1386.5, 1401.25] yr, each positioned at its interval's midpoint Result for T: 0.38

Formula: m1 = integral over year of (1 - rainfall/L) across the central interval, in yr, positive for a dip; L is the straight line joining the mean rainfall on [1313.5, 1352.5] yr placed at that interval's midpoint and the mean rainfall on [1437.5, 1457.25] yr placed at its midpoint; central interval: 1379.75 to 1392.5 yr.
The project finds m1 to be 1.5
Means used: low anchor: 1.14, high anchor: 1.07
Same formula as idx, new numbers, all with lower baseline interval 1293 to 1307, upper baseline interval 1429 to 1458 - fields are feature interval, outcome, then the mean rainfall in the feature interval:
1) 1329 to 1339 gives -0.98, 1.2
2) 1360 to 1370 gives 5.63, 0.475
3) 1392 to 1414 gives -0.35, 1.09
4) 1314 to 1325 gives -0.07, 1.1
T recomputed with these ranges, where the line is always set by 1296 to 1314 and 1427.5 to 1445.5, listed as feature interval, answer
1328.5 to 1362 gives 0.04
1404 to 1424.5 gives -0.01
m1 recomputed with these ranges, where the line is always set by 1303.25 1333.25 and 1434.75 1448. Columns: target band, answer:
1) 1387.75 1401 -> 0.2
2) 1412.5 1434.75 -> 0.4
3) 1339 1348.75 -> -0.1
